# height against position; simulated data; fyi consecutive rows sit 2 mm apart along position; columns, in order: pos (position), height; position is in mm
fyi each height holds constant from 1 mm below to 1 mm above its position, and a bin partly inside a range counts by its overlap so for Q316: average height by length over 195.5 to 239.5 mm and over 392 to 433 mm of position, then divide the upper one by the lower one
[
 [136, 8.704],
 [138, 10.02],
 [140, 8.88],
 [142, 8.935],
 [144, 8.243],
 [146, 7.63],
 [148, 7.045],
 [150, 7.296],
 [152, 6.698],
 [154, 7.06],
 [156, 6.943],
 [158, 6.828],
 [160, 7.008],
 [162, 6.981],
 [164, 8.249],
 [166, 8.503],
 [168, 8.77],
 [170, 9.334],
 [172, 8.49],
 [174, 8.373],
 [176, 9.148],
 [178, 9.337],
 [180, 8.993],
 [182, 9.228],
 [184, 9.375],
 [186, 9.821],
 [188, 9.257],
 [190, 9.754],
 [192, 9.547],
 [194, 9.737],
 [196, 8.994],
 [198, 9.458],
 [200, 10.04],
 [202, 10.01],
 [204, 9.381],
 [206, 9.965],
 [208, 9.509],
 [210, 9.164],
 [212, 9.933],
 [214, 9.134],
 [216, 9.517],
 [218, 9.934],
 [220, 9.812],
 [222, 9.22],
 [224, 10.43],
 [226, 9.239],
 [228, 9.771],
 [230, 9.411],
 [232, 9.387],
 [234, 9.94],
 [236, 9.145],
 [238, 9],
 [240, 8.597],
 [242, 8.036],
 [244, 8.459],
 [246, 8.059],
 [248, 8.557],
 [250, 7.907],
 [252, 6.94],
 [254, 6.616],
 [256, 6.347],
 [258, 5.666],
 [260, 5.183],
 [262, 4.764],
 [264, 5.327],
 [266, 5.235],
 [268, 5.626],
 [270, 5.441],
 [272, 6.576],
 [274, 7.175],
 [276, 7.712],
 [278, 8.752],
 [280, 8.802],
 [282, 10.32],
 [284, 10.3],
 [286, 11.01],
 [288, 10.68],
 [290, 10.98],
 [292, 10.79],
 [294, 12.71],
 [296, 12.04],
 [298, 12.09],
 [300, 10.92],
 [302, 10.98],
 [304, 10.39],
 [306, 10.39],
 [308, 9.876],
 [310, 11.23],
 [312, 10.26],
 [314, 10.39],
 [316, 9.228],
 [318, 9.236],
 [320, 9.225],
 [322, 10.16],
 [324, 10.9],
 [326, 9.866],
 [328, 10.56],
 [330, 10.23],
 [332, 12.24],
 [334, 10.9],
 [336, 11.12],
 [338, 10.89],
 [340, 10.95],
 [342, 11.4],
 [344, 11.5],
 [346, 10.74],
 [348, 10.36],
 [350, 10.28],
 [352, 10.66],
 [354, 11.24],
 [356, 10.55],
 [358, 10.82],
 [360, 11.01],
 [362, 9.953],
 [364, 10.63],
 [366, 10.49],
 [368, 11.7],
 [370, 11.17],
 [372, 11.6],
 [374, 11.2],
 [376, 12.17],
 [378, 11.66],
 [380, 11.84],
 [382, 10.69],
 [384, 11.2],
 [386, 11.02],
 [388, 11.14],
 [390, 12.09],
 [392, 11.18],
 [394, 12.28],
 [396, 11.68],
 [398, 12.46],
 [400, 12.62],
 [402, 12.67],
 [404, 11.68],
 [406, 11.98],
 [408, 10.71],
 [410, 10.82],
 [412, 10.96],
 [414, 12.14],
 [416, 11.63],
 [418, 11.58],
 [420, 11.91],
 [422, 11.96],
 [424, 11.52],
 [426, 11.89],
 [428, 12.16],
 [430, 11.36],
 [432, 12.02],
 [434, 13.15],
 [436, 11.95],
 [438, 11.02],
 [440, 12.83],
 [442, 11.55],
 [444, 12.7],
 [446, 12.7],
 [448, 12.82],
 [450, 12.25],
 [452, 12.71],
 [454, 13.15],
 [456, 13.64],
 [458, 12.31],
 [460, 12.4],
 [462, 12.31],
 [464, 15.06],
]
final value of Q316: 1.23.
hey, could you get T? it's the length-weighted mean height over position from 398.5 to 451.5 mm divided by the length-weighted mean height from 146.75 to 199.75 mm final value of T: 1.41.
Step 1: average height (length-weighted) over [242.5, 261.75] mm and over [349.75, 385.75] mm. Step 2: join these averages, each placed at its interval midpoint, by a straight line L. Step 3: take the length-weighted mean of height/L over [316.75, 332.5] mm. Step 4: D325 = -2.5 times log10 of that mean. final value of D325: -0.073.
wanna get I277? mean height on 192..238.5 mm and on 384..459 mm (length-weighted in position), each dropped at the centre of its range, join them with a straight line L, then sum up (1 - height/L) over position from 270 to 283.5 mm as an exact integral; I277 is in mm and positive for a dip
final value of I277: 2.9 mm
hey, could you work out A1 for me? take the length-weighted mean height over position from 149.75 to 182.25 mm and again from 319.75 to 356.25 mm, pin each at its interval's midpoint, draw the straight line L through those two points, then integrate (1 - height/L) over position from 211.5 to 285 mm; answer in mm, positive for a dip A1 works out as 9.5 mm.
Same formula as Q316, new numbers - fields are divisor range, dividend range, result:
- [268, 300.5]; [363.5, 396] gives 1.18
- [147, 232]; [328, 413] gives 1.26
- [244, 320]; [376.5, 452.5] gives 1.35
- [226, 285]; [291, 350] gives 1.39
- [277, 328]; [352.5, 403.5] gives 1.09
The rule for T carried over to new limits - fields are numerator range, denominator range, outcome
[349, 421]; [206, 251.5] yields 1.24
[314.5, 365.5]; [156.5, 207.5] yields 1.18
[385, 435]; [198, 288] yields 1.40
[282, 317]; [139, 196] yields 1.29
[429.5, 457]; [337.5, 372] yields 1.14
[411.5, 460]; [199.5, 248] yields 1.30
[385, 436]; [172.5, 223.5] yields 1.25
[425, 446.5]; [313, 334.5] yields 1.18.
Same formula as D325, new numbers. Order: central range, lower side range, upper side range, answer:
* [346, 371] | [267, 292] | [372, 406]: 0.01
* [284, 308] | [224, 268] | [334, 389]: -0.21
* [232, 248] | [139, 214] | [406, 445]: 0.08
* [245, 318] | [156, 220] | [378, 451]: 0.17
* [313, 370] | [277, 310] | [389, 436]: 0.05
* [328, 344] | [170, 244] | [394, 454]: -0.02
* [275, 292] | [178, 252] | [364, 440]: 0.03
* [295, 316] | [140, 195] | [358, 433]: -0.05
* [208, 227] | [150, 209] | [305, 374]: -0.04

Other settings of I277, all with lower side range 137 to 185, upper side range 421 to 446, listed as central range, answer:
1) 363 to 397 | -0.3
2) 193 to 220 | -2.3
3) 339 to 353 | 0.0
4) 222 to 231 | -0.5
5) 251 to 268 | 6.8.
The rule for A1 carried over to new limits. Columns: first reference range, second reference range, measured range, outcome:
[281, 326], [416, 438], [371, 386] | -0.1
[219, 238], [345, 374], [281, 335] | -1.8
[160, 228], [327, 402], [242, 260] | 4.8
